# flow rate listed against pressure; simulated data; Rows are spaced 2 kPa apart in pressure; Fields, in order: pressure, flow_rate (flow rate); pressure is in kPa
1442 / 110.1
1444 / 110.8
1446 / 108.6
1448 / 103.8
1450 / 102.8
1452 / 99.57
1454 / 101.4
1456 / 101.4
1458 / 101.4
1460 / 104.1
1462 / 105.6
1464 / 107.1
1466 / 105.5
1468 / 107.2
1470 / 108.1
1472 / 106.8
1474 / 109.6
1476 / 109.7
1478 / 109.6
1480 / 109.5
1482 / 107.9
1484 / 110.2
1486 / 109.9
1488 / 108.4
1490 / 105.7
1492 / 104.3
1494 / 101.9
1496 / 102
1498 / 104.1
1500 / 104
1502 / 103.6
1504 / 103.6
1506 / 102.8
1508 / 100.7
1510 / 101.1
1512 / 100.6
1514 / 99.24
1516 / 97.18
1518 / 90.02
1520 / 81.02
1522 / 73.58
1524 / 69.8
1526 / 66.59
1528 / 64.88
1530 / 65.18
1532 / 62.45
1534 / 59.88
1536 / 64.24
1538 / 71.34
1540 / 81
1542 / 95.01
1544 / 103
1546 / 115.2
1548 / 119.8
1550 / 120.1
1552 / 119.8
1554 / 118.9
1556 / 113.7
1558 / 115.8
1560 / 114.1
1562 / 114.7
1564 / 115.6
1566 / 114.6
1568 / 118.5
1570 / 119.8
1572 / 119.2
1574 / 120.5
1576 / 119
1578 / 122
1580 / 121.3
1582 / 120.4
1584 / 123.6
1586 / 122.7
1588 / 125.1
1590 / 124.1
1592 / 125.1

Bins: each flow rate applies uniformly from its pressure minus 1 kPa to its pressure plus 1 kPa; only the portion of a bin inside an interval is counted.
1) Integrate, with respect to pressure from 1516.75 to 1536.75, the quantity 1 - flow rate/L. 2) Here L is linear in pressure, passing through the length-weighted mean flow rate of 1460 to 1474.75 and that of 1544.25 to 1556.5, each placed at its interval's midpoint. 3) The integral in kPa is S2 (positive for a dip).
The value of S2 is 7.7 kPa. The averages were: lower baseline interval 107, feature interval 70.2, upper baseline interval 117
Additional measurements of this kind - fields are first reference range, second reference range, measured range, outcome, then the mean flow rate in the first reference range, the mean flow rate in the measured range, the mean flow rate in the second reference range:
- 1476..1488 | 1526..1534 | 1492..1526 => -4.69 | 109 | 95.3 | 63.9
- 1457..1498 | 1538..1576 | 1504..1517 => 1.01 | 107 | 101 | 112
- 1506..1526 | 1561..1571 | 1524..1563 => 4.53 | 89.8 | 93.4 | 117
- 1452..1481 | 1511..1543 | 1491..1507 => -2.22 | 106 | 103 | 77.6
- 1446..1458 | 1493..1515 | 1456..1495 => -1.75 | 102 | 107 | 102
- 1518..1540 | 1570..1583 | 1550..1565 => -2.51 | 69.5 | 116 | 120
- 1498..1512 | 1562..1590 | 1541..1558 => 0.04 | 103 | 113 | 120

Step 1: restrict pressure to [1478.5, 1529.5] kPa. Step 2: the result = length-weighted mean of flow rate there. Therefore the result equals 96.7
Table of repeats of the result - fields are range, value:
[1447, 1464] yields 103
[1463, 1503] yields 107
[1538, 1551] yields 103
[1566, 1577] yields 119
